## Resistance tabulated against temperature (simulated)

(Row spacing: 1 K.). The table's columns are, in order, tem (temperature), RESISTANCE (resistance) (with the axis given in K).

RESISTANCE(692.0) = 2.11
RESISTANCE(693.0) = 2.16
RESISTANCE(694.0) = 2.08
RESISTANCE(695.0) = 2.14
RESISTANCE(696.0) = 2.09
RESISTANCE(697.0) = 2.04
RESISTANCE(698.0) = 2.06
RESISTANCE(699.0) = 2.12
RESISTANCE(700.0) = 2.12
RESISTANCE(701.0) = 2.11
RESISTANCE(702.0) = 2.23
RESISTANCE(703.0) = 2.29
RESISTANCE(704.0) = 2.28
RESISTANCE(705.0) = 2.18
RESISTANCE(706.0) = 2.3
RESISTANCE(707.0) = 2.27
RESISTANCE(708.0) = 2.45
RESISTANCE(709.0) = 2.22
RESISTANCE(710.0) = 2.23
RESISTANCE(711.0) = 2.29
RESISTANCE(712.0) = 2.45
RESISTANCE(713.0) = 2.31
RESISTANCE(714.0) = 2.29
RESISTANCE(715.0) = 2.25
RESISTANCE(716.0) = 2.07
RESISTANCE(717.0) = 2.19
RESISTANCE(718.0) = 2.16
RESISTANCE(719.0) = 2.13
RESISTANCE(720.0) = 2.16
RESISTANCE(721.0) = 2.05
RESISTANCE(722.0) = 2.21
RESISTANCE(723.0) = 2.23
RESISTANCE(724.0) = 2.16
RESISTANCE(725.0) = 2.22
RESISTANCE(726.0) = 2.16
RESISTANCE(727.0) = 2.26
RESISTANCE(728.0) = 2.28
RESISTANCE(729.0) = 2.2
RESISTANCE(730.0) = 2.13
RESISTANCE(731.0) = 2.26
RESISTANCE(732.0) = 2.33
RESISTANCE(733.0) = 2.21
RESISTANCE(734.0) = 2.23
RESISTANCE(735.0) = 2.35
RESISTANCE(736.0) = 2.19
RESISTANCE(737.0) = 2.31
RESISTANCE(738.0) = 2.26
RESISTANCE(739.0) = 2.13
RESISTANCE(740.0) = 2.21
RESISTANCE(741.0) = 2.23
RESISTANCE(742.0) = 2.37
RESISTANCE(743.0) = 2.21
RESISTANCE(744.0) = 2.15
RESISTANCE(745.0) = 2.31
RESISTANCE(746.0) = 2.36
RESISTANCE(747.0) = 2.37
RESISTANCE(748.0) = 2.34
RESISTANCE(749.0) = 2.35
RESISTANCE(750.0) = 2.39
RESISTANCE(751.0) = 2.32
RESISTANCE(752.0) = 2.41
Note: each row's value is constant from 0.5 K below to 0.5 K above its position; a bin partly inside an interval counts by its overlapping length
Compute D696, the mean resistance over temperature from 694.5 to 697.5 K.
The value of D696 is 2.09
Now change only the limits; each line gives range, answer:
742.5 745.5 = 2.22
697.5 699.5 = 2.09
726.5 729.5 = 2.25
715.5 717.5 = 2.13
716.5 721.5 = 2.14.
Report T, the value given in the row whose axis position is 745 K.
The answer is 2.31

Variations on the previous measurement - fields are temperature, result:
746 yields 2.36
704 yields 2.28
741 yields 2.23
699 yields 2.12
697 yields 2.04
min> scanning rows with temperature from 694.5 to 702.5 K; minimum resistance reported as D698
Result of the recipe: 2.04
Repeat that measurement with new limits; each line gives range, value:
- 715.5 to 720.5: 2.07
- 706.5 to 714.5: 2.22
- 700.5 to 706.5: 2.11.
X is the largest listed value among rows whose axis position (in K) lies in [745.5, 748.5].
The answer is 2.37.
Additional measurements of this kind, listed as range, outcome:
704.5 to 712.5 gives 2.45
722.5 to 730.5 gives 2.28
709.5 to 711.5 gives 2.29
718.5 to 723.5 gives 2.23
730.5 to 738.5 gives 2.35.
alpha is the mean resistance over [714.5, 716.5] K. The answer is 2.16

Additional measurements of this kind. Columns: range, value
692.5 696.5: 2.12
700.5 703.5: 2.21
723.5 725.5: 2.19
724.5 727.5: 2.21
